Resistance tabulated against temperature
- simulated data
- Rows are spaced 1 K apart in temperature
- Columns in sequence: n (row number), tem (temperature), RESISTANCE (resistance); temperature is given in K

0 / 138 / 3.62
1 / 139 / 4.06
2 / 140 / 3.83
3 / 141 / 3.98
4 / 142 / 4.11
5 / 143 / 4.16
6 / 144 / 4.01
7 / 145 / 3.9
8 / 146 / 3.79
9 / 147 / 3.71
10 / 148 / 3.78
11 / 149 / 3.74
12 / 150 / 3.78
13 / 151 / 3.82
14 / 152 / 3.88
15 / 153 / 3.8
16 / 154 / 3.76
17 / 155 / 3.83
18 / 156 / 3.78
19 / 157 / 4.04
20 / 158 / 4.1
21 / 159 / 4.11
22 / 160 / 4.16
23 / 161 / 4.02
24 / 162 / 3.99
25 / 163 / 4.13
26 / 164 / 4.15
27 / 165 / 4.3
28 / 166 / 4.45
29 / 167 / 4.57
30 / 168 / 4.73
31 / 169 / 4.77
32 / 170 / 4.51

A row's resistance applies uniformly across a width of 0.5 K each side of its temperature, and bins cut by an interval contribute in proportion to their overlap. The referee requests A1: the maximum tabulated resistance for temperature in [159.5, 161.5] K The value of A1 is 4.16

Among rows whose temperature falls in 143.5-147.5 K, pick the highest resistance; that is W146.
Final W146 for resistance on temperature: 4.01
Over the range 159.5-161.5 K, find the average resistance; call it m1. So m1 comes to 4.09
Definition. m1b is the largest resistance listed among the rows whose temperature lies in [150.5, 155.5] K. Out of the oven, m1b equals 3.88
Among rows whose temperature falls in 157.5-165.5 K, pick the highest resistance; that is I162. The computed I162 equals 4.3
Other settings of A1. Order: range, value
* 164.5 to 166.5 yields 4.45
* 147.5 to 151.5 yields 3.82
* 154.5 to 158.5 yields 4.1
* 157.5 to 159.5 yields 4.11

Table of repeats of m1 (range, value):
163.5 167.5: 4.37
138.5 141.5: 3.96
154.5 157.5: 3.88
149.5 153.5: 3.82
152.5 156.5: 3.79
